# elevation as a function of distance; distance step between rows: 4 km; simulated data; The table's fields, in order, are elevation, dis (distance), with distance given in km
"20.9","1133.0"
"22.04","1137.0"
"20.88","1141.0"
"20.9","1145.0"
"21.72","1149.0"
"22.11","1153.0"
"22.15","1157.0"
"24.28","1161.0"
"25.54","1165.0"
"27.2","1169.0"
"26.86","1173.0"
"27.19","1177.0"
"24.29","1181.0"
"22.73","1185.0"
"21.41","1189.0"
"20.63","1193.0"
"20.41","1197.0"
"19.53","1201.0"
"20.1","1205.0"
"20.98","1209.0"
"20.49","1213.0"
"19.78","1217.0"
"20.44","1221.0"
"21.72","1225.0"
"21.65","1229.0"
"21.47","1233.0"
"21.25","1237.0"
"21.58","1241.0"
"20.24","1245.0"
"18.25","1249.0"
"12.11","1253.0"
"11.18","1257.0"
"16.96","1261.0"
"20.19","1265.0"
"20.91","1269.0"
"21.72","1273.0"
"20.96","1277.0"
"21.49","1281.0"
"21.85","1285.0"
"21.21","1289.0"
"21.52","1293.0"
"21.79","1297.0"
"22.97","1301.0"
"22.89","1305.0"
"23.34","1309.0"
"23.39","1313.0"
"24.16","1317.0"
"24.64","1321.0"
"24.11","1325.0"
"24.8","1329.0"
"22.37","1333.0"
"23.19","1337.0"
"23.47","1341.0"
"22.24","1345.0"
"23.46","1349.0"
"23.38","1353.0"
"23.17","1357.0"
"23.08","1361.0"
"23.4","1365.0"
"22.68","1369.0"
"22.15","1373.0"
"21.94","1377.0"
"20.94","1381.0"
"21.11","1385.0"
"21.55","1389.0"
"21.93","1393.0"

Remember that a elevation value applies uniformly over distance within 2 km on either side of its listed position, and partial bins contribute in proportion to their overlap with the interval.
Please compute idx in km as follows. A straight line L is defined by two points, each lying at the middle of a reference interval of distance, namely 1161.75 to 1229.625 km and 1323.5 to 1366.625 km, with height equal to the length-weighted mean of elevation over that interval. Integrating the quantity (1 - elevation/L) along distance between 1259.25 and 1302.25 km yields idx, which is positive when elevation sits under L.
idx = 3.6 km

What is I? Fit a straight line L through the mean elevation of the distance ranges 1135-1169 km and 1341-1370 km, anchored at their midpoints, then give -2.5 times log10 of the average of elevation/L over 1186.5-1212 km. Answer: 0.113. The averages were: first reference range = 22.7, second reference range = 23.1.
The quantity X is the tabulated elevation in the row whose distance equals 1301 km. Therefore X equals 22.97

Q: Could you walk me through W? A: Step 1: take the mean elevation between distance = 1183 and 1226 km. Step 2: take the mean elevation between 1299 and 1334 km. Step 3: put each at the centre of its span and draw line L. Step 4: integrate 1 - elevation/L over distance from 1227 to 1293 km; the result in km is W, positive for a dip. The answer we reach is 7.6 km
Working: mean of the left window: 20.7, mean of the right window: 23.7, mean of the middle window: 19.6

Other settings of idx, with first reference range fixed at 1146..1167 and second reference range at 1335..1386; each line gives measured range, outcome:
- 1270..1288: 1.1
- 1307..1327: -1.0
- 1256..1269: 3.2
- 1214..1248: 3.0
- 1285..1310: 0.6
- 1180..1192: 0.3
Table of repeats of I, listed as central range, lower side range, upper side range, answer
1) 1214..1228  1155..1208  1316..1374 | 0.13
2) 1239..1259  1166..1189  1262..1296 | 0.32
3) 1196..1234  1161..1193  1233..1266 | 0.02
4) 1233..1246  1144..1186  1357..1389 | 0.11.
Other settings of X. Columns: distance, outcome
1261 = 16.96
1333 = 22.37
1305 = 22.89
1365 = 23.4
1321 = 24.64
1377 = 21.94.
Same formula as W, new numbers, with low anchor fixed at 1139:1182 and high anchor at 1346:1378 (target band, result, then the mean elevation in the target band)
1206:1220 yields 1.9 km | 20.4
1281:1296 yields 1.1 km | 21.5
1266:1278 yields 1.1 km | 21.1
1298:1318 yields 0.0 km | 23.2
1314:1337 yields -0.8 km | 23.9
